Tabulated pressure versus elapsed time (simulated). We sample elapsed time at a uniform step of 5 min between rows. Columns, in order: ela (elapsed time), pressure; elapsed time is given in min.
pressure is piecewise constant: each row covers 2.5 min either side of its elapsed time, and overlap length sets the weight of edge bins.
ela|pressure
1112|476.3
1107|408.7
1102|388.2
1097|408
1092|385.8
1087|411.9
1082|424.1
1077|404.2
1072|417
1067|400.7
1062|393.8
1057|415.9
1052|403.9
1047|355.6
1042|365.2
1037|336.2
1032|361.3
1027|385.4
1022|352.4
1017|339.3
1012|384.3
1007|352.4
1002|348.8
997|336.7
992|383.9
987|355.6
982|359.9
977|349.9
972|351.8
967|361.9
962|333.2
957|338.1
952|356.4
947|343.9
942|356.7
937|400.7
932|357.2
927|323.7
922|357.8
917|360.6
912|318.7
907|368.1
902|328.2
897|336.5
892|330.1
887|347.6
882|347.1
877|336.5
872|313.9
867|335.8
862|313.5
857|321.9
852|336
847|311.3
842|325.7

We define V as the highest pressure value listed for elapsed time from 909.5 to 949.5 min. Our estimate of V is 400.7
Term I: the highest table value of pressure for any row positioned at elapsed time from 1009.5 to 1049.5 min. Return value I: 385.4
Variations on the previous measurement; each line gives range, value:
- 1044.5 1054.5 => 403.9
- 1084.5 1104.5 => 411.9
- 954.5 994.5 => 383.9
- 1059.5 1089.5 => 424.1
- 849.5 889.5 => 347.6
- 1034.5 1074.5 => 417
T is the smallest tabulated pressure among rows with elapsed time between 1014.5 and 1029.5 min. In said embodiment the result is 339.3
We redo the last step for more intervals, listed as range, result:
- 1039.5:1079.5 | 355.6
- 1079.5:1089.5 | 411.9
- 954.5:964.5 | 333.2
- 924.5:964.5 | 323.7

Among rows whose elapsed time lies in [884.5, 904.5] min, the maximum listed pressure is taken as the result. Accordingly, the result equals 347.6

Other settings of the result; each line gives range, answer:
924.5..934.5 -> 357.2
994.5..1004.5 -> 348.8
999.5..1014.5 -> 384.3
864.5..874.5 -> 335.8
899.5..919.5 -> 368.1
